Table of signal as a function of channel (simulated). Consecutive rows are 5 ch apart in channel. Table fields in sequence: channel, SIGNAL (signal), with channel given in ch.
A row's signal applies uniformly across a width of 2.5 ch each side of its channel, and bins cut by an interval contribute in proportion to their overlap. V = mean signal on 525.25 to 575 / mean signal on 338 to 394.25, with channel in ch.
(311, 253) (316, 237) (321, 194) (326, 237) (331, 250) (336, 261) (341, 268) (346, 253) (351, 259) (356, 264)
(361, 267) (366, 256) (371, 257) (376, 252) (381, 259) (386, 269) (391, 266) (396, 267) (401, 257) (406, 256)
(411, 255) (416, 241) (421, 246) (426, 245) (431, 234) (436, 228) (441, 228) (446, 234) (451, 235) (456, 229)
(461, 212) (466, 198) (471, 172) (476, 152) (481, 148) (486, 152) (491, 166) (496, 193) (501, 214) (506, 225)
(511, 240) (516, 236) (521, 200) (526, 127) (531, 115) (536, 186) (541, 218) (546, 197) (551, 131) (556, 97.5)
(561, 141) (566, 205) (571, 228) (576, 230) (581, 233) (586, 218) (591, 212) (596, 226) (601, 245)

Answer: 0.64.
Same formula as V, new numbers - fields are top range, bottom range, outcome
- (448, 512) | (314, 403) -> 0.76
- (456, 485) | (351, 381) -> 0.69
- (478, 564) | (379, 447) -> 0.71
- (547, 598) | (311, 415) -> 0.76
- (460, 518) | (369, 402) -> 0.73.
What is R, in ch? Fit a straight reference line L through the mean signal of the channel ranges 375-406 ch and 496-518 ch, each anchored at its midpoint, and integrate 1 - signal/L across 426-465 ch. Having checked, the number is 2.5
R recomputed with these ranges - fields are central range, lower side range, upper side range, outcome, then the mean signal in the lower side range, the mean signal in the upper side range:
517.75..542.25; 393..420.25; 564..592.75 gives 6.6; 255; 222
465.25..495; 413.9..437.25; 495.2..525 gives 7.9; 239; 215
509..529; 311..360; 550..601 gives 1.1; 248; 197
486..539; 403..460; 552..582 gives 4.5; 239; 184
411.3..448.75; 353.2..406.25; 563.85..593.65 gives 2.0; 261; 221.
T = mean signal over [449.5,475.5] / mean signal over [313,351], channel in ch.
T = 0.8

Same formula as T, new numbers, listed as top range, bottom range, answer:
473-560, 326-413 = 0.68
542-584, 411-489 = 0.87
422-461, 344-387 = 0.90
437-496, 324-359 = 0.76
